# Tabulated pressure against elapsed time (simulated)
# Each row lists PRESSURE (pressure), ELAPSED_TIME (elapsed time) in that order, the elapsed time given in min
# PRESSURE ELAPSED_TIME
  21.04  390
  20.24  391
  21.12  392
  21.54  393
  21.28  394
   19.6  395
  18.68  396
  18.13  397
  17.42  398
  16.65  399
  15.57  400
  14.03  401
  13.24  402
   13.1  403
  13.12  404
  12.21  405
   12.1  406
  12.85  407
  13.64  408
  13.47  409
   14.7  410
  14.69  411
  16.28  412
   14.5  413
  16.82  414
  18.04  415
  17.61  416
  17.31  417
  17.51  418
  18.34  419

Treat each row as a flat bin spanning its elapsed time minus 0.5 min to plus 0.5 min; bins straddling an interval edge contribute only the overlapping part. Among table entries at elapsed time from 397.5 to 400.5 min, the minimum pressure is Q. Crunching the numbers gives 15.57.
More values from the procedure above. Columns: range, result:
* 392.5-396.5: 18.68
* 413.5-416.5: 16.82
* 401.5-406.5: 12.1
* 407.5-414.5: 13.47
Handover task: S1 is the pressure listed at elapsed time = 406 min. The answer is 12.1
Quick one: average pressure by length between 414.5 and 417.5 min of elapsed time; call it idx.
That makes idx 17.7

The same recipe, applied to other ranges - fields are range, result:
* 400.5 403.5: 13.5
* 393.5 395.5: 20.4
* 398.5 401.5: 15.4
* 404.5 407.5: 12.4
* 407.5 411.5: 14.1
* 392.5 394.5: 21.4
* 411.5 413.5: 15.4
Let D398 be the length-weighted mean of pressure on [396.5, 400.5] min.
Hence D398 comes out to 16.9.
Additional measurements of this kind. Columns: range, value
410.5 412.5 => 15.5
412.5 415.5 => 16.5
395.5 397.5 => 18.4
